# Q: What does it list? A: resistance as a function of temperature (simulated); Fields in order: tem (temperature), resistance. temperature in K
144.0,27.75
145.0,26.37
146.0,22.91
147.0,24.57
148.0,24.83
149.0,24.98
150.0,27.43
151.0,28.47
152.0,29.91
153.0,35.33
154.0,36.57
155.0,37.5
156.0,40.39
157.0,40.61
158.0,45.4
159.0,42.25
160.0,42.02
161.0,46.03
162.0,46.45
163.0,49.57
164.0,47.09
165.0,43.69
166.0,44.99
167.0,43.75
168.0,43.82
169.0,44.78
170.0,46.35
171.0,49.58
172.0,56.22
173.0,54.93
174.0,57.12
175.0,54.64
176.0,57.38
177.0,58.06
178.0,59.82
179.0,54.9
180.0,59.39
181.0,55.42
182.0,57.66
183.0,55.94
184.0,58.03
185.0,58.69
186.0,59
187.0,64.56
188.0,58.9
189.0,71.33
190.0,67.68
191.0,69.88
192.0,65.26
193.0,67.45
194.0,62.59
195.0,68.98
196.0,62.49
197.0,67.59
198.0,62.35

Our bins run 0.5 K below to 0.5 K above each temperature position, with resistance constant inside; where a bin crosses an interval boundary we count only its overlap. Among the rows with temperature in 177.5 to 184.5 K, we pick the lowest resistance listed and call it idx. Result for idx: 54.9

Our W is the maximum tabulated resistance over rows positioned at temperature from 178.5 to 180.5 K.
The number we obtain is 59.39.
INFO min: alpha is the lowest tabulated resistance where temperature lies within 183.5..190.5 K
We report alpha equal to 58.03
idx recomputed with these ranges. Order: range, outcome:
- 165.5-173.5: 43.75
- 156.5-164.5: 40.61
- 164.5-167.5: 43.69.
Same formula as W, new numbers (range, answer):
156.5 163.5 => 49.57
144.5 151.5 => 28.47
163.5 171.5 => 49.58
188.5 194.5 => 71.33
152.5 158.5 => 45.4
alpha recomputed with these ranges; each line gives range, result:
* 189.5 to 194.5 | 62.59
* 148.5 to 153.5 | 24.98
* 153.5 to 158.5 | 36.57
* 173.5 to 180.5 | 54.64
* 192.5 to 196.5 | 62.49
